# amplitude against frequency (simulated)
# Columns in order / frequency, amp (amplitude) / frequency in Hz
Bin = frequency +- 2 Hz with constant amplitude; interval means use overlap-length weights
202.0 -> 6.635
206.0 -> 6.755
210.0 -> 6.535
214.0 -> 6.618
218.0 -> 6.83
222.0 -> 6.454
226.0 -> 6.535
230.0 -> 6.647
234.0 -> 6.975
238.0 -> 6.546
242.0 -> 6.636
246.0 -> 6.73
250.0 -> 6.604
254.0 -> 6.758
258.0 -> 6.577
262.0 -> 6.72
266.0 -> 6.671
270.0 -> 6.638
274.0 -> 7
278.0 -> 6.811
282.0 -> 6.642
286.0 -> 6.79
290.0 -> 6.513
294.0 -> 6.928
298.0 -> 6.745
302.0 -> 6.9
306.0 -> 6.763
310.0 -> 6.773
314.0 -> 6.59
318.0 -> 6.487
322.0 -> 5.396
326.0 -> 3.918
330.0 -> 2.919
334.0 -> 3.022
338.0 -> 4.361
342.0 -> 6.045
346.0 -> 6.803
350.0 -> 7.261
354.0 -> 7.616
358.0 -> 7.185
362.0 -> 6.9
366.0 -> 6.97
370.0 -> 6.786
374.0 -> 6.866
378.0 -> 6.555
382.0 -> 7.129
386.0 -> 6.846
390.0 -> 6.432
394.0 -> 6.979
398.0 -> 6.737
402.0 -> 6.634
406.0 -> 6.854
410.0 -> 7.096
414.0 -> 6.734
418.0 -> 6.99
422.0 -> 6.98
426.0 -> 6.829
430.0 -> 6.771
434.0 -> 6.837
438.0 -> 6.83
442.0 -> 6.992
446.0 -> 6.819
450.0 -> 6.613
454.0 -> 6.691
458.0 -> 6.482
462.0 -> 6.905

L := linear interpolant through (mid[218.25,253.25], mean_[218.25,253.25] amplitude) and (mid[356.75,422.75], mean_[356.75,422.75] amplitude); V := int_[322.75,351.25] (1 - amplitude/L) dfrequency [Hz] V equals 8.1 Hz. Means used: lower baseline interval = 6.65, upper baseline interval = 6.86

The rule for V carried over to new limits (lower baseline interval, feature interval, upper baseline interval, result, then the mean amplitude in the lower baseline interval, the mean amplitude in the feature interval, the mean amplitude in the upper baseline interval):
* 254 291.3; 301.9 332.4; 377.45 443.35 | 5.2 Hz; 6.71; 5.61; 6.84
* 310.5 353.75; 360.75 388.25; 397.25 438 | -3.3 Hz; 5.43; 6.86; 6.85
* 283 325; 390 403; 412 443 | 0.1 Hz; 6.53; 6.74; 6.87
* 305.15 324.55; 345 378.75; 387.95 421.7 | -2.3 Hz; 6.31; 7.02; 6.82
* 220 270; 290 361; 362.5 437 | 7.8 Hz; 6.65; 6.01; 6.84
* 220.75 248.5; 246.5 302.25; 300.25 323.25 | -1.3 Hz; 6.65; 6.73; 6.52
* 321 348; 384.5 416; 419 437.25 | -3.1 Hz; 4.61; 6.79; 6.86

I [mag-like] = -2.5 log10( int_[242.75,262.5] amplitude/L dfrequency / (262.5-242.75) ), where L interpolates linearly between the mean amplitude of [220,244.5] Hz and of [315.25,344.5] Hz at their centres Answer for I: -0.08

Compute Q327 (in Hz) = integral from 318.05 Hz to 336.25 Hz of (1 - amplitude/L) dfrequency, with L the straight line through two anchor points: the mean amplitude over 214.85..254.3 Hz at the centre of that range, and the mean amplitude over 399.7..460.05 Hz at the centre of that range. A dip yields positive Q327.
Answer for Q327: 7.1 Hz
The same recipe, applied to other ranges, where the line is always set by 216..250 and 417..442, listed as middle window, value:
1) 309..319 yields 0.21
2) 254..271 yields 0.08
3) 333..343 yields 3.41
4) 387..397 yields 0.17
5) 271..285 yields -0.19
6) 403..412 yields -0.11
